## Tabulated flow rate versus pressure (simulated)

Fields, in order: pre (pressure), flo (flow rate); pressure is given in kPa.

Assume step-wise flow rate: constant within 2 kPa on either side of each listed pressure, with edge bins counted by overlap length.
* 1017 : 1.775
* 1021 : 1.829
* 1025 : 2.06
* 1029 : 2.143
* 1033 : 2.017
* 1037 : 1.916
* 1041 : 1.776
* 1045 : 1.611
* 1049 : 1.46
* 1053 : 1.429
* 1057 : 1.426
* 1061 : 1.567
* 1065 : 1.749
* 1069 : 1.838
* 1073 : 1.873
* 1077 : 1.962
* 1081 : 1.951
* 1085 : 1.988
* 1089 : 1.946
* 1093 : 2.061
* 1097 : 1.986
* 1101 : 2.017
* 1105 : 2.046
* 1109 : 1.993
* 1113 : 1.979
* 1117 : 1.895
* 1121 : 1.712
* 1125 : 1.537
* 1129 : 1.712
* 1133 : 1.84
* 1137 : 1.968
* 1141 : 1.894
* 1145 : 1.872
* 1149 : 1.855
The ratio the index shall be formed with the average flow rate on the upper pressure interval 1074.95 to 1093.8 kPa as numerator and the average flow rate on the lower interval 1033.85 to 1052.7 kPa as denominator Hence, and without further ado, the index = 1.2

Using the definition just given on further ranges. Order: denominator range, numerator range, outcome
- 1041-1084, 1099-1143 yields 1.10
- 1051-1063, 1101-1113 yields 1.37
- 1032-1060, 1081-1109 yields 1.22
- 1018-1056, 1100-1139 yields 1.04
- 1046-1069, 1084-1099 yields 1.28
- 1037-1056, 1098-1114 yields 1.26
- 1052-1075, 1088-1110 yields 1.21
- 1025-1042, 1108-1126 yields 0.92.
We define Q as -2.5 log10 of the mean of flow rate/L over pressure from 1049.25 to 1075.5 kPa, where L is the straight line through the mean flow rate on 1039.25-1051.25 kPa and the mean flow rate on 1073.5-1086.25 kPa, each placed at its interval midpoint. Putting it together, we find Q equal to 0.091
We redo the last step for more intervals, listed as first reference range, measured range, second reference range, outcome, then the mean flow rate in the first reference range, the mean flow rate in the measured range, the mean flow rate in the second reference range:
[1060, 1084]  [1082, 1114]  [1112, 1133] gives -0.11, 1.84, 2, 1.76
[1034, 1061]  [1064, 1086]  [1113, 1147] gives -0.13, 1.62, 1.9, 1.81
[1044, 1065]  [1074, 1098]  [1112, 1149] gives -0.20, 1.52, 1.98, 1.82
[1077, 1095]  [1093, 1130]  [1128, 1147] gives 0.02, 1.98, 1.89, 1.86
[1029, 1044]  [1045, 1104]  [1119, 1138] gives 0.02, 1.92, 1.8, 1.74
